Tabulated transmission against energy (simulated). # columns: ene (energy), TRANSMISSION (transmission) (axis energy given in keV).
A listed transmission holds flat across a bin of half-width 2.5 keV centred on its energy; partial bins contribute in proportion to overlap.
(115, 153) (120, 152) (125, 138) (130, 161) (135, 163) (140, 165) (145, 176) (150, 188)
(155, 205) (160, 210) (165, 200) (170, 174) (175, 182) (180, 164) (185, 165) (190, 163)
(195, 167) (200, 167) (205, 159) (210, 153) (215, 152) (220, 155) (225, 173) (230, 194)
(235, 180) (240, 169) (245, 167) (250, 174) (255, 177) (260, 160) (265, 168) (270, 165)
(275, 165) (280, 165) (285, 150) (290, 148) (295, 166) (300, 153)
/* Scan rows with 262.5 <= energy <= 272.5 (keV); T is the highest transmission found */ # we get 168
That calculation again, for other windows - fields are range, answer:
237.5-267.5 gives 177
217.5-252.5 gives 194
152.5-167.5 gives 210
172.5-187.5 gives 182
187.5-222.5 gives 167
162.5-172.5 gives 200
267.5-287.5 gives 165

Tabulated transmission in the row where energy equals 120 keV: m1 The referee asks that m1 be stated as 152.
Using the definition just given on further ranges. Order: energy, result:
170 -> 174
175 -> 182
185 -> 165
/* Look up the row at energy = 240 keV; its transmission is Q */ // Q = 169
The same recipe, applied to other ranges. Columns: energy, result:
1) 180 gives 164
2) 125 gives 138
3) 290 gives 148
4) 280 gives 165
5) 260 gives 160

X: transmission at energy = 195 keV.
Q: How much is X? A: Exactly 167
